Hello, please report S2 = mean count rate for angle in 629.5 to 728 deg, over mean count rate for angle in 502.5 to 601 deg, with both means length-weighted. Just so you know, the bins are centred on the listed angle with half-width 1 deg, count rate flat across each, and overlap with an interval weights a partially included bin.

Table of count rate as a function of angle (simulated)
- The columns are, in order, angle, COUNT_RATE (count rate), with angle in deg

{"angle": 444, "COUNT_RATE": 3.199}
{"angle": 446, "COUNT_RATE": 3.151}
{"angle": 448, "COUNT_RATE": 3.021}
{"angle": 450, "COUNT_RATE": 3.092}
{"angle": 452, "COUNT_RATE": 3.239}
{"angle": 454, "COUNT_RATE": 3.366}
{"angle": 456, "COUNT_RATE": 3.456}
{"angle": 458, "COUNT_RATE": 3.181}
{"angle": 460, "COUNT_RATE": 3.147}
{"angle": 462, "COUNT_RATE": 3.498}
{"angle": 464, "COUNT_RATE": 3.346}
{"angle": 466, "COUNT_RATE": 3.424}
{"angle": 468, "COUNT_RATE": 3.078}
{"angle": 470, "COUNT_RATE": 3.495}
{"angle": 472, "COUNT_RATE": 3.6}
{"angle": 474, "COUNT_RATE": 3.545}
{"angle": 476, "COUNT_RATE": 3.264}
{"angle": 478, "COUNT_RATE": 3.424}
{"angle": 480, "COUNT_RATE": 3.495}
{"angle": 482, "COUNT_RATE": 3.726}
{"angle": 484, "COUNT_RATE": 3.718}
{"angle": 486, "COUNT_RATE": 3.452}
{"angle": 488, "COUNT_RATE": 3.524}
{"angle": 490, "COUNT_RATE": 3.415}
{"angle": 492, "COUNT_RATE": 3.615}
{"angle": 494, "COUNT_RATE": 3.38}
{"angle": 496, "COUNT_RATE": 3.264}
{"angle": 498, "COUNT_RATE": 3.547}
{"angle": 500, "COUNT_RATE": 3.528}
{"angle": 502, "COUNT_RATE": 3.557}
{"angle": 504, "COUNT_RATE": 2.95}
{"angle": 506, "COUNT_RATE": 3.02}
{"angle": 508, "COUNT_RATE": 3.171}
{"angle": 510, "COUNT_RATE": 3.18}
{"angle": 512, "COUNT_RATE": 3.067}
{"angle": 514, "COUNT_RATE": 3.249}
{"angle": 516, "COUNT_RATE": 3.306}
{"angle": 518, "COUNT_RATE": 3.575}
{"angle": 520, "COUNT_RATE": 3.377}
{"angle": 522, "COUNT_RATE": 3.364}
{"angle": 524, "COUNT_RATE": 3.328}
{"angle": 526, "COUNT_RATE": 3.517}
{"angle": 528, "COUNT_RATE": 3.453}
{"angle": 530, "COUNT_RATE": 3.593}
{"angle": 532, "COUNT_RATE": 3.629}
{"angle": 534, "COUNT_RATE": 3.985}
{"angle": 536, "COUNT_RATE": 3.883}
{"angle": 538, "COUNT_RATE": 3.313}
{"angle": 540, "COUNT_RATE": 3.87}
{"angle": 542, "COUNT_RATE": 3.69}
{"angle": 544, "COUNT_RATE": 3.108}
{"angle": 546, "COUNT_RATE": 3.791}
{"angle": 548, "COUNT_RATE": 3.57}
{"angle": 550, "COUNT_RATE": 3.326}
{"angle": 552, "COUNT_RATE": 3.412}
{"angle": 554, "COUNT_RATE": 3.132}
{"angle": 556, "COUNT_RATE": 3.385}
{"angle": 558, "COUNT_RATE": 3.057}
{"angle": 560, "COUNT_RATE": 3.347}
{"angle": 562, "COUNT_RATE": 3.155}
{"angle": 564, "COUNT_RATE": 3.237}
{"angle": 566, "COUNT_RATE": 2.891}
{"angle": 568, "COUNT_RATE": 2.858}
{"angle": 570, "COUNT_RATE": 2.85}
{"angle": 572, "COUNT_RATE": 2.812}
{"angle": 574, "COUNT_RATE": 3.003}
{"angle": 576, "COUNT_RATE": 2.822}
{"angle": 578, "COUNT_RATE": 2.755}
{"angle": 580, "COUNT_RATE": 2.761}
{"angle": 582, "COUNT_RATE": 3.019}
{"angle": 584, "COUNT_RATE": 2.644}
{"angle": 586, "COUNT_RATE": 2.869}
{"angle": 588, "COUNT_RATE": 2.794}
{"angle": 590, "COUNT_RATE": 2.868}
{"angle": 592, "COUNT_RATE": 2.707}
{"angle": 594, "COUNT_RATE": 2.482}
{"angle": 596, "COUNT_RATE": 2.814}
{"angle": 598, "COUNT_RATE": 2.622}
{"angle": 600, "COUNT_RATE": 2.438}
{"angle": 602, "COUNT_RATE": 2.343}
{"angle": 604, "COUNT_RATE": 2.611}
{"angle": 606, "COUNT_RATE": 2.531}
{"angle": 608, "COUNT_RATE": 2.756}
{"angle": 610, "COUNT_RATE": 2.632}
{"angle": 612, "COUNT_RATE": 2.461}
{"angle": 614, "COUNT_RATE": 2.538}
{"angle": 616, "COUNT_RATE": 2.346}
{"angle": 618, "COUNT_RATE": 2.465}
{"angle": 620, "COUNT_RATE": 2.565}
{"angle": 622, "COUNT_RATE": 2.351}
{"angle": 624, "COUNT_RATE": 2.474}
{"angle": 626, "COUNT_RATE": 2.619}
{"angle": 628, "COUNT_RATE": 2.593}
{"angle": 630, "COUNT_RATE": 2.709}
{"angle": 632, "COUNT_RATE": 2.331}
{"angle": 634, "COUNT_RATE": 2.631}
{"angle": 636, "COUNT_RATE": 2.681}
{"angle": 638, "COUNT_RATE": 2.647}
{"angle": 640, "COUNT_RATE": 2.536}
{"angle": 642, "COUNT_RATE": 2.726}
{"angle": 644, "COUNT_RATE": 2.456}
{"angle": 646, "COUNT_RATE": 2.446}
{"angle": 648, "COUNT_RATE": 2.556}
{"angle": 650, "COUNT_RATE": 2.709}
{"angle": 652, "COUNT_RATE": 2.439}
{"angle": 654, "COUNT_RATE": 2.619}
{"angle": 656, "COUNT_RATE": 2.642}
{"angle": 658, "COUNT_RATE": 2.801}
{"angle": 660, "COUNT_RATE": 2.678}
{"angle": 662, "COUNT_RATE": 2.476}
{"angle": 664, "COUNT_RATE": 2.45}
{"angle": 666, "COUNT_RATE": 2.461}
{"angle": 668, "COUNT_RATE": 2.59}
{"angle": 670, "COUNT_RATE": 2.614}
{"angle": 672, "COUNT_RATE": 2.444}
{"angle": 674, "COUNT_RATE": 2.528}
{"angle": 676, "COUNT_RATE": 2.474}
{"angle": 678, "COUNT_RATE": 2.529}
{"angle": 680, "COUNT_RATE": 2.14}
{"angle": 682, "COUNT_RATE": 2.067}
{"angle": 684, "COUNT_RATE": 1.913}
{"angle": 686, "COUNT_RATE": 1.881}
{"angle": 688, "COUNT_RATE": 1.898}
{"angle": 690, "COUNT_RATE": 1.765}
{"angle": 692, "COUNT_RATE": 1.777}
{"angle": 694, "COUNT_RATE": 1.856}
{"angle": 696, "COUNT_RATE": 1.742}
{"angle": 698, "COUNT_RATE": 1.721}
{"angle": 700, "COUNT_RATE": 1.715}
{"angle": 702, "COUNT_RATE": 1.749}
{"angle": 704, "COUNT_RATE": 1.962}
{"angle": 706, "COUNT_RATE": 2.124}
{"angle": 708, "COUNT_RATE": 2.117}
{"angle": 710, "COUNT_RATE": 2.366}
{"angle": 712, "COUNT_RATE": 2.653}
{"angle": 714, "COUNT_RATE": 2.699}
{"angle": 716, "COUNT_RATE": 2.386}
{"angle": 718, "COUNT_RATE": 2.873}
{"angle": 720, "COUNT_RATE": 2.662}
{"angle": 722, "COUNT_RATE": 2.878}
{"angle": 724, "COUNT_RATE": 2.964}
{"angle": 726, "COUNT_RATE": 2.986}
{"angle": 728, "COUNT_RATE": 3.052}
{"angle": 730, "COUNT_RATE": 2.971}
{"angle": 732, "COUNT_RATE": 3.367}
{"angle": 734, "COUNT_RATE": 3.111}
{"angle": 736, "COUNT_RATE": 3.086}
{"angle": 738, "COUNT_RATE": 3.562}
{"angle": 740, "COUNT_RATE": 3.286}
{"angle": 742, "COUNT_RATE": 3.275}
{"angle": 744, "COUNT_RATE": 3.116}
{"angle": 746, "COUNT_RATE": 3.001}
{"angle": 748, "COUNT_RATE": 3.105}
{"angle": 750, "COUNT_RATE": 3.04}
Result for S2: 0.76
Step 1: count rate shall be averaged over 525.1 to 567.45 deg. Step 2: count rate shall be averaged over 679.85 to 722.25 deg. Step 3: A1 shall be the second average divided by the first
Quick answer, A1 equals 0.6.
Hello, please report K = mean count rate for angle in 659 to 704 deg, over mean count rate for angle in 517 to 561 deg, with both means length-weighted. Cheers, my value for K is 0.62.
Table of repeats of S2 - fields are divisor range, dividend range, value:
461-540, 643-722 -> 0.67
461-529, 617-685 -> 0.74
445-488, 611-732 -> 0.72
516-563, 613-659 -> 0.74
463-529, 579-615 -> 0.78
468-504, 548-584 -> 0.88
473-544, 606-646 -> 0.74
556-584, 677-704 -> 0.64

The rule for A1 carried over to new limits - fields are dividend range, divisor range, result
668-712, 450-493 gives 0.61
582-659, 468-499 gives 0.75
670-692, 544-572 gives 0.67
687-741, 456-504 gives 0.73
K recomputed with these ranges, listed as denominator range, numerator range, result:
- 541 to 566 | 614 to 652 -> 0.76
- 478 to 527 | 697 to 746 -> 0.80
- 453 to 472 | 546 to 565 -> 0.99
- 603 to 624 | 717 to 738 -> 1.20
